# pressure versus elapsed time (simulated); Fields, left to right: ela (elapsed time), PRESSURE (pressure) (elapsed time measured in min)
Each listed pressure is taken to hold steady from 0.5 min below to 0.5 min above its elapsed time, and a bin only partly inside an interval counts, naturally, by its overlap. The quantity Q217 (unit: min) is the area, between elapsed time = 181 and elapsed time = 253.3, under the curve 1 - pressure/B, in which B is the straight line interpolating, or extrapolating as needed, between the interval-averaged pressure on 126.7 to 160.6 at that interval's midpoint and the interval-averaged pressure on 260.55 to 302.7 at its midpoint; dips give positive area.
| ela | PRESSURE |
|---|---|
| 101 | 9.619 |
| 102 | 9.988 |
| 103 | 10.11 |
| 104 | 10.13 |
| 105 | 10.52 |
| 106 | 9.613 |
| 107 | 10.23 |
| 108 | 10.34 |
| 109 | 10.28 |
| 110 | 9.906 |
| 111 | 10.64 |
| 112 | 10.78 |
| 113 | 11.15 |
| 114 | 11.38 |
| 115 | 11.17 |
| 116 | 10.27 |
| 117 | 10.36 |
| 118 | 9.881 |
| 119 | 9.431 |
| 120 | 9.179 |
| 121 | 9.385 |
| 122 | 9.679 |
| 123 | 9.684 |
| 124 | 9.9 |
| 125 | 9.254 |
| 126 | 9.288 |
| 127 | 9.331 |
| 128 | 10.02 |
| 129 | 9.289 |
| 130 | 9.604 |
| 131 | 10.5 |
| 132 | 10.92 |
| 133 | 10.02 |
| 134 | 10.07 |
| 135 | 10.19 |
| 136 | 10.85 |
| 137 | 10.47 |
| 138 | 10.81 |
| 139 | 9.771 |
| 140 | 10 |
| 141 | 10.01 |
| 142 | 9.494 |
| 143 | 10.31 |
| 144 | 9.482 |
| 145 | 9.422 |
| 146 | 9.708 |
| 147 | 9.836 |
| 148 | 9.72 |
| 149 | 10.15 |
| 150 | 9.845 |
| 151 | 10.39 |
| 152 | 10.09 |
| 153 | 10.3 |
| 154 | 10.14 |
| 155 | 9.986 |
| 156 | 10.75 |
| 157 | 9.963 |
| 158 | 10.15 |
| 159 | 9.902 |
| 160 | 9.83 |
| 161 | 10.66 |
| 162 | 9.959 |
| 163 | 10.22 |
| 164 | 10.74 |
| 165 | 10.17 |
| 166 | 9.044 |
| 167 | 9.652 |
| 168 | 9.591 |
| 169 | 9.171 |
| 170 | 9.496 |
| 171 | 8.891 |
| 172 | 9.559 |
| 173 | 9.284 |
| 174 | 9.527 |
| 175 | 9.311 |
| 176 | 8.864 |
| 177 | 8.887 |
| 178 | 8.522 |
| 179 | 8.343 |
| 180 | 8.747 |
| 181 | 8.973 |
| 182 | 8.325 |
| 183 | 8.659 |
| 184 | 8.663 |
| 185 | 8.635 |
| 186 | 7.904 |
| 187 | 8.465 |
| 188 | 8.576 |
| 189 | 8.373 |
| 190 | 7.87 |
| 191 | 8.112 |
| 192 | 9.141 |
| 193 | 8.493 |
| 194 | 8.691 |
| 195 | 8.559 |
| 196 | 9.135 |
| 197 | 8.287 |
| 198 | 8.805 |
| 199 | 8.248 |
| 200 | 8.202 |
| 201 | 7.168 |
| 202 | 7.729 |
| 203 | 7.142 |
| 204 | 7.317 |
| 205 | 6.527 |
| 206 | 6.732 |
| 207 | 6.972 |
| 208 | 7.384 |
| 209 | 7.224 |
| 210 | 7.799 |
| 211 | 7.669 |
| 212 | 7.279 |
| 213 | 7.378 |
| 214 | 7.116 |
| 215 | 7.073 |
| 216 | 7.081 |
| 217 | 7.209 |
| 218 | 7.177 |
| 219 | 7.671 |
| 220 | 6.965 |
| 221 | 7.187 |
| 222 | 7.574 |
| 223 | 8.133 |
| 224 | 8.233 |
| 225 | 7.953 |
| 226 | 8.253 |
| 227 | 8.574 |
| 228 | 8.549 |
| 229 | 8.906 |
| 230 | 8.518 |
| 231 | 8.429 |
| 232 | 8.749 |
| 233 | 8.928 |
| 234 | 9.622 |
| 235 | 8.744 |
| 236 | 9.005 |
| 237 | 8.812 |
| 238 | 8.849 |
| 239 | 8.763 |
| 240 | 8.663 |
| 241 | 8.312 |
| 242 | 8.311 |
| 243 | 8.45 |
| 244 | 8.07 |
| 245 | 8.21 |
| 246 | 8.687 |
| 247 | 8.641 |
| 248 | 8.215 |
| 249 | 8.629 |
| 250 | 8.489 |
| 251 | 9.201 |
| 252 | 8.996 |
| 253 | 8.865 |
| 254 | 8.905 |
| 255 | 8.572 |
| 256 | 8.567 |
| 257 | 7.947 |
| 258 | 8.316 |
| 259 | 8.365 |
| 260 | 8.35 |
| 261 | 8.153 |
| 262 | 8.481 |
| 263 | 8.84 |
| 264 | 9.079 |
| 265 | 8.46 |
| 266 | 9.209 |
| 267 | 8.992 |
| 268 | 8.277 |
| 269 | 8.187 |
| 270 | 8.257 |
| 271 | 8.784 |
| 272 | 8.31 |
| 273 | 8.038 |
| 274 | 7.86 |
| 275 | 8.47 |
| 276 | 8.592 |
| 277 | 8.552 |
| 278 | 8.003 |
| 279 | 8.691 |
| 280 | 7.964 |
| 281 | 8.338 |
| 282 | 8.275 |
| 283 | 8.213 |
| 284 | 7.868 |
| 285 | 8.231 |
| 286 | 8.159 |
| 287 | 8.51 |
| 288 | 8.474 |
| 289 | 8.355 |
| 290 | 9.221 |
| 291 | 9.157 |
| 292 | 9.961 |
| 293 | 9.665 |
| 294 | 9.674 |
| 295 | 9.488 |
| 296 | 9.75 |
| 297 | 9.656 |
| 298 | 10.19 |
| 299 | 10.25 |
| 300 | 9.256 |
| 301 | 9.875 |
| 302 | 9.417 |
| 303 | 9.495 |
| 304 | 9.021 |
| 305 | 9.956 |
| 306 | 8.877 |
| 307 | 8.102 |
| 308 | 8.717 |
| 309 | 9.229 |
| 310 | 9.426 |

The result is 9.3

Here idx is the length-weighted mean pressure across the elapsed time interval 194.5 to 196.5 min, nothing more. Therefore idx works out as 8.85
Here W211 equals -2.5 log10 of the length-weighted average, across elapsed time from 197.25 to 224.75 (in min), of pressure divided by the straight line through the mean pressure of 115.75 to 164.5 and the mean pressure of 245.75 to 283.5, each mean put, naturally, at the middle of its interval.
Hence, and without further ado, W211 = 0.22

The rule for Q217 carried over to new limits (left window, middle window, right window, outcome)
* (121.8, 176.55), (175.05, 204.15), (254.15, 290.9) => 3.1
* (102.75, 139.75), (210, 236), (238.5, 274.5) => 2.7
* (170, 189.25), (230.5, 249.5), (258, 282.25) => -0.2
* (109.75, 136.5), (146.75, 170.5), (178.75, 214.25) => -2.4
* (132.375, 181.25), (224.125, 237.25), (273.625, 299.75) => 0.8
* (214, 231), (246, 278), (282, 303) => 0.1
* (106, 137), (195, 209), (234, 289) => 2.3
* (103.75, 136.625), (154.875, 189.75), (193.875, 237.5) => -1.5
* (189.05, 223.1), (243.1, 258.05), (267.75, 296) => -0.6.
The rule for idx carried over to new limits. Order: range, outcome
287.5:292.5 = 9.03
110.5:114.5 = 11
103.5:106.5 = 10.1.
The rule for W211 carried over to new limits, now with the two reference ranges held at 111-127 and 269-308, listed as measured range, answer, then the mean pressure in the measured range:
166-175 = 0.04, 9.37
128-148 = -0.01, 10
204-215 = 0.29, 7.21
